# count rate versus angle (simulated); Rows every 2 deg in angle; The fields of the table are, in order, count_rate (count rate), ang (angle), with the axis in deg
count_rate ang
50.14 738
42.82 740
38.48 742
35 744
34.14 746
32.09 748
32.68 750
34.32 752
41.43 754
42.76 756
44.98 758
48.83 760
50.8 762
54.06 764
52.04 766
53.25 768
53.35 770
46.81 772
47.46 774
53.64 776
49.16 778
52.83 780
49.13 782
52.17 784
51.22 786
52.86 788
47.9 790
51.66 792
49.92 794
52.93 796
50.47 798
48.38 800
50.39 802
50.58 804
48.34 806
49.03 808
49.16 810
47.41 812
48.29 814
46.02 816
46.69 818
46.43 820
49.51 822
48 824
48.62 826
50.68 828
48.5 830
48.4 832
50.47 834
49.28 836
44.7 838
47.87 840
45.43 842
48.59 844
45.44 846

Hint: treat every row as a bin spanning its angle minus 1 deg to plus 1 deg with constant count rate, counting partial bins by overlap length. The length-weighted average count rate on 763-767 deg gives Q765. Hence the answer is 53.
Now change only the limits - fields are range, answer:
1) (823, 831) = 49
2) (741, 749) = 34.9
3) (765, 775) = 50.6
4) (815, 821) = 46.4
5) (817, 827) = 47.9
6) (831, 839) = 48.2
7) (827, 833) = 49.2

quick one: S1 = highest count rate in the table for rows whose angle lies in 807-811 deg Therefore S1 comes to 49.16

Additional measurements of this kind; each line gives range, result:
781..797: 52.93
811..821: 48.29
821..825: 49.51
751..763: 50.8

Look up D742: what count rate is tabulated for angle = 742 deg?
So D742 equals 38.48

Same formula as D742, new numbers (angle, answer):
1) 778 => 49.16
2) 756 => 42.76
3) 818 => 46.69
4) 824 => 48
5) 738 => 50.14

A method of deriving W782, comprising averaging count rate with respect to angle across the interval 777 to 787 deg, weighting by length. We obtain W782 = 50.9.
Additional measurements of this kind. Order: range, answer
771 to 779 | 49.3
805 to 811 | 48.8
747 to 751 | 32.4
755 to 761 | 45.5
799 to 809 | 49.3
